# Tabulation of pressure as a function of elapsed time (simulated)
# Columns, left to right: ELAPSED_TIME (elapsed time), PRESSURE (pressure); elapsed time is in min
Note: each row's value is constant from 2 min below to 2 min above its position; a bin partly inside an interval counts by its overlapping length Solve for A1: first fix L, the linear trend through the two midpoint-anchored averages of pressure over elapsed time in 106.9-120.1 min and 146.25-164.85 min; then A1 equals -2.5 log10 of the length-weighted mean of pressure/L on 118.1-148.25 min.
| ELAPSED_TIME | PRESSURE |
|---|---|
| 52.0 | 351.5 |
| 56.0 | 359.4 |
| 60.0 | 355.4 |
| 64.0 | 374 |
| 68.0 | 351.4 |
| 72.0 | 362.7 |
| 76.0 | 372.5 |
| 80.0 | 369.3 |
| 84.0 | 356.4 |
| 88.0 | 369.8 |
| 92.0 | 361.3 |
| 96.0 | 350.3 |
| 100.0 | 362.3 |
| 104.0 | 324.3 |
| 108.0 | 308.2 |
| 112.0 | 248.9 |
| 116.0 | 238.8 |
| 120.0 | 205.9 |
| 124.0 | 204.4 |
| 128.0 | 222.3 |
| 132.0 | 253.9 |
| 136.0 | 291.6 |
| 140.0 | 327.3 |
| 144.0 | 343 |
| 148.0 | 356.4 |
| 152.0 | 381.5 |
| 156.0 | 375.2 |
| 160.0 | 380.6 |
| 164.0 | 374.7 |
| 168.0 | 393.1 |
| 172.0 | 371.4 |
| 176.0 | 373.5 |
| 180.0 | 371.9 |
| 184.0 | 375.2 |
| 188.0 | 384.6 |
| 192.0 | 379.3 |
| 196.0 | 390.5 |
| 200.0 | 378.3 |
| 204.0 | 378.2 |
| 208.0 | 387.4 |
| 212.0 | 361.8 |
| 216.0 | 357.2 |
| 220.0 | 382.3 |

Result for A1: 0.155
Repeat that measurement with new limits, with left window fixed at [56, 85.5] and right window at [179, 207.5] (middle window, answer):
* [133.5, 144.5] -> 0.18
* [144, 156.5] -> 0.02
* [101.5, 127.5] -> 0.40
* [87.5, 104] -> 0.03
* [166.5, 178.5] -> 0.00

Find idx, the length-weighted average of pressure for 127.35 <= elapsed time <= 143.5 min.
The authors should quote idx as 285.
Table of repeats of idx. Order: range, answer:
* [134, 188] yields 364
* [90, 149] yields 292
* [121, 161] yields 309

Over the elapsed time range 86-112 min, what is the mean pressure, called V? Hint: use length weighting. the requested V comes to 339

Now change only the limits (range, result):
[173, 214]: 378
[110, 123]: 229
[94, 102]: 356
